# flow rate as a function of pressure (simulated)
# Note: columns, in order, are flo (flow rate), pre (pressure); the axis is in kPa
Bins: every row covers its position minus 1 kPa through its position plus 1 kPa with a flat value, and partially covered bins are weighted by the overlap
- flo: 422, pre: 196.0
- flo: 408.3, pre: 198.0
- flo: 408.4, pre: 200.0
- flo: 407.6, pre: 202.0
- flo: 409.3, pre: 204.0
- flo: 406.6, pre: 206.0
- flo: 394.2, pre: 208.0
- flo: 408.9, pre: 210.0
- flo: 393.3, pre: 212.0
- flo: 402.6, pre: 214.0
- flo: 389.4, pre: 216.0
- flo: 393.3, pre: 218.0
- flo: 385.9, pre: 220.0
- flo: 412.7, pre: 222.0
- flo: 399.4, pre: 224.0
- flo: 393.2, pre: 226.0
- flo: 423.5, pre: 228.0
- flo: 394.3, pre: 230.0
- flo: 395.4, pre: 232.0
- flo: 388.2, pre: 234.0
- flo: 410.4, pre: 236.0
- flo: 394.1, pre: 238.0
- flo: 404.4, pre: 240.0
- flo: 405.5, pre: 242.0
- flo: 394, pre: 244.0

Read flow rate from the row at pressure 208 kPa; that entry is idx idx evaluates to 394.2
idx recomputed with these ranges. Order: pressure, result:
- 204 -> 409.3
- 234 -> 388.2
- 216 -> 389.4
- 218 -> 393.3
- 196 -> 422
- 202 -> 407.6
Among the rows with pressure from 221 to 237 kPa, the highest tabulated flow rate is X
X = 423.5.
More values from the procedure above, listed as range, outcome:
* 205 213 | 408.9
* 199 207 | 409.3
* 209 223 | 412.7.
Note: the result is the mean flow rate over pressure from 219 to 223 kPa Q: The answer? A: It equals 399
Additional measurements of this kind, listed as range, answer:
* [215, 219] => 391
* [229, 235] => 393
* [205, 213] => 401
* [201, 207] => 408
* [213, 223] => 397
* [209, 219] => 398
